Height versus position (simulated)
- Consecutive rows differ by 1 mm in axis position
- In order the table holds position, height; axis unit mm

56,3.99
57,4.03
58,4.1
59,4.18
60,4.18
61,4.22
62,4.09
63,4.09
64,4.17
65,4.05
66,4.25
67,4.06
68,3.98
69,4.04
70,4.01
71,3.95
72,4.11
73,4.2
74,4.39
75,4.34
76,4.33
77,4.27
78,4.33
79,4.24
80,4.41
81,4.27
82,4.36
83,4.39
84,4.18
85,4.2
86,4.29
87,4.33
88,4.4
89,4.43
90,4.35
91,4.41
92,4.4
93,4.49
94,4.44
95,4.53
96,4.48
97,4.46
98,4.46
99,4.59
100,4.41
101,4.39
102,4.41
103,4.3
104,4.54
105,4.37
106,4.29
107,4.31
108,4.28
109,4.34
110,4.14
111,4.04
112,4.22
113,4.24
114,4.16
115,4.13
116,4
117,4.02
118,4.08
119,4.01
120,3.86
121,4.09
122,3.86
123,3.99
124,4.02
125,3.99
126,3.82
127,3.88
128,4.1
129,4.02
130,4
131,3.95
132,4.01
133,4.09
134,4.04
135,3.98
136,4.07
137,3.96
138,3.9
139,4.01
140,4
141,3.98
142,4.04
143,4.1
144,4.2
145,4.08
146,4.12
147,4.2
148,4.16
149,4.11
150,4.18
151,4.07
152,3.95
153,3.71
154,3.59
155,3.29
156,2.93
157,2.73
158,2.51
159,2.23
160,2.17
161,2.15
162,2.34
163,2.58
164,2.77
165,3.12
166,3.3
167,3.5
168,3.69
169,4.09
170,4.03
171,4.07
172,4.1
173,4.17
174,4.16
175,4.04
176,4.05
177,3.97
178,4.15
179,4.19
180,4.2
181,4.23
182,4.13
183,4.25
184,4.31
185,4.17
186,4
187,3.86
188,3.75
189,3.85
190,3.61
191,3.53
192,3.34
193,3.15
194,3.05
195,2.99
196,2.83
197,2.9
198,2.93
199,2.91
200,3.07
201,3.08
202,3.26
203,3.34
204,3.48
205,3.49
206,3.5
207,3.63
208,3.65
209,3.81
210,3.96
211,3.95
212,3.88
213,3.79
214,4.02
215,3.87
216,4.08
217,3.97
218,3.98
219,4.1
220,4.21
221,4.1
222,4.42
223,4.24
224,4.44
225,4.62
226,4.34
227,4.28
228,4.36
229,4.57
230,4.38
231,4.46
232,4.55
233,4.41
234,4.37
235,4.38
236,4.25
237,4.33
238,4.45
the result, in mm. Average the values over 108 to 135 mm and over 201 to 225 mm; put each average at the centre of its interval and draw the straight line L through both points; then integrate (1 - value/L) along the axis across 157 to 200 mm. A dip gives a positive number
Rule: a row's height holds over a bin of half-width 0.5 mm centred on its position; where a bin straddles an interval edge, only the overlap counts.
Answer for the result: 4.85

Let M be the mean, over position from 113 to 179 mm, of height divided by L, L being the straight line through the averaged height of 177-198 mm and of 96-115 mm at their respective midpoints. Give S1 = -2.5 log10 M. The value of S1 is 0.07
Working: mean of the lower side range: 4.33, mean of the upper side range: 3.71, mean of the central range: 3.77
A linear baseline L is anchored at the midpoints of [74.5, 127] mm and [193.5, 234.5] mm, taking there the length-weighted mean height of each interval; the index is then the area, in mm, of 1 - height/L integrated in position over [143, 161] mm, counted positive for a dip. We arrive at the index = 2.4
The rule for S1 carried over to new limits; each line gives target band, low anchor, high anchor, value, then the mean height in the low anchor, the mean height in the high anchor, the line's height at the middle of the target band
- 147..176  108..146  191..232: 0.14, 4.04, 3.77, 3.93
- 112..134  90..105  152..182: 0.02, 4.44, 3.47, 4.09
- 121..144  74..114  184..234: 0.05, 4.35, 3.81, 4.17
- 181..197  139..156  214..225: 0.12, 3.96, 4.16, 4.07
